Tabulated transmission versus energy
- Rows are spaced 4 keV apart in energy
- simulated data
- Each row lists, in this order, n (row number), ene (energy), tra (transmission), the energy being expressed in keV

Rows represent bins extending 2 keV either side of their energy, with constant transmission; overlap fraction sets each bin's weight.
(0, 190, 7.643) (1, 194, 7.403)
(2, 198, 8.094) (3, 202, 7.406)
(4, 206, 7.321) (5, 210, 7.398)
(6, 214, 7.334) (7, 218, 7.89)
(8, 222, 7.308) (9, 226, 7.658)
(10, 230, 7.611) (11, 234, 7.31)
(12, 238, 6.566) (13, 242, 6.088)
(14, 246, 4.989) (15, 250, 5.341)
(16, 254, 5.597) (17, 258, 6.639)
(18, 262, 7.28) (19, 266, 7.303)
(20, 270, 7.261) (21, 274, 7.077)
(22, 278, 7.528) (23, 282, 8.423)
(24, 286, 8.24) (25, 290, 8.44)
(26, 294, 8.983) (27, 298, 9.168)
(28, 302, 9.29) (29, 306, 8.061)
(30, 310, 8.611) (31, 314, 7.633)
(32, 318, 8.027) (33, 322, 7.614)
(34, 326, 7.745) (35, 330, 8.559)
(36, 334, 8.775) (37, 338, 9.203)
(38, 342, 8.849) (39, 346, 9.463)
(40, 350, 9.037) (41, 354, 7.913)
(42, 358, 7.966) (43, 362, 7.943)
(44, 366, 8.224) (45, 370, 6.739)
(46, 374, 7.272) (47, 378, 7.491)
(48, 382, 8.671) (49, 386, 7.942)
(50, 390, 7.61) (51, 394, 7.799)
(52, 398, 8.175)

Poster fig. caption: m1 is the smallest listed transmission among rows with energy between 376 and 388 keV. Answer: 7.491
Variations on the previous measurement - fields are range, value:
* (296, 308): 8.061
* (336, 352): 8.849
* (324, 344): 7.745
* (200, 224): 7.308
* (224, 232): 7.611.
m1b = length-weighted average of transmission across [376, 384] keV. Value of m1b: 8.08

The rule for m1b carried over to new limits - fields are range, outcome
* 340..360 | 8.65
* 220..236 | 7.47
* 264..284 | 7.52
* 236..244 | 6.33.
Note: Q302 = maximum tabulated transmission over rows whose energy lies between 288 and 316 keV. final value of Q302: 9.29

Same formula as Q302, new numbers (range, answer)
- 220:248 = 7.658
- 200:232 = 7.89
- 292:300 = 9.168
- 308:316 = 8.611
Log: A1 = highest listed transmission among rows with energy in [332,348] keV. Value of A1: 9.463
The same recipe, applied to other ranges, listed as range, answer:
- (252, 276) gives 7.303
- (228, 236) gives 7.611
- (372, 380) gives 7.491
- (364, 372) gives 8.224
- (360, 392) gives 8.671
